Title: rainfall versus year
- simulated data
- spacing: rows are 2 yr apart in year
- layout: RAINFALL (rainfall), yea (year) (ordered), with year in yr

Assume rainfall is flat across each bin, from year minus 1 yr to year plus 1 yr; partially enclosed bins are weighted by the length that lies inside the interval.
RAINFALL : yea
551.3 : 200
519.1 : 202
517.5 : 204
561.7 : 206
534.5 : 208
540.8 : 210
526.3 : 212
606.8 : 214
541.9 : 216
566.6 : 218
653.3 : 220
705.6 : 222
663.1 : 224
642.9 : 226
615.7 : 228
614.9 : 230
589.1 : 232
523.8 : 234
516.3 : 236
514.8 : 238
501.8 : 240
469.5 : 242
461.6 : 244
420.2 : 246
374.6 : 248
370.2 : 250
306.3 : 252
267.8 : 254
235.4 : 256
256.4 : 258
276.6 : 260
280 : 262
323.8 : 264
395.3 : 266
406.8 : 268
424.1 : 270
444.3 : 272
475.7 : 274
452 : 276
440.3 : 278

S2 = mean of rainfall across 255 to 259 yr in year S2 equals 246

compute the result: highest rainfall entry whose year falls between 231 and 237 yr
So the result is 589.1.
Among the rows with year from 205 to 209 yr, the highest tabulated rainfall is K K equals 561.7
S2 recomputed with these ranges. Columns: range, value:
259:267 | 319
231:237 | 543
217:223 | 642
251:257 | 270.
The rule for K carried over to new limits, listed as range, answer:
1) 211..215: 606.8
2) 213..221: 653.3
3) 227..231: 615.7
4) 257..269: 406.8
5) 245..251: 420.2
